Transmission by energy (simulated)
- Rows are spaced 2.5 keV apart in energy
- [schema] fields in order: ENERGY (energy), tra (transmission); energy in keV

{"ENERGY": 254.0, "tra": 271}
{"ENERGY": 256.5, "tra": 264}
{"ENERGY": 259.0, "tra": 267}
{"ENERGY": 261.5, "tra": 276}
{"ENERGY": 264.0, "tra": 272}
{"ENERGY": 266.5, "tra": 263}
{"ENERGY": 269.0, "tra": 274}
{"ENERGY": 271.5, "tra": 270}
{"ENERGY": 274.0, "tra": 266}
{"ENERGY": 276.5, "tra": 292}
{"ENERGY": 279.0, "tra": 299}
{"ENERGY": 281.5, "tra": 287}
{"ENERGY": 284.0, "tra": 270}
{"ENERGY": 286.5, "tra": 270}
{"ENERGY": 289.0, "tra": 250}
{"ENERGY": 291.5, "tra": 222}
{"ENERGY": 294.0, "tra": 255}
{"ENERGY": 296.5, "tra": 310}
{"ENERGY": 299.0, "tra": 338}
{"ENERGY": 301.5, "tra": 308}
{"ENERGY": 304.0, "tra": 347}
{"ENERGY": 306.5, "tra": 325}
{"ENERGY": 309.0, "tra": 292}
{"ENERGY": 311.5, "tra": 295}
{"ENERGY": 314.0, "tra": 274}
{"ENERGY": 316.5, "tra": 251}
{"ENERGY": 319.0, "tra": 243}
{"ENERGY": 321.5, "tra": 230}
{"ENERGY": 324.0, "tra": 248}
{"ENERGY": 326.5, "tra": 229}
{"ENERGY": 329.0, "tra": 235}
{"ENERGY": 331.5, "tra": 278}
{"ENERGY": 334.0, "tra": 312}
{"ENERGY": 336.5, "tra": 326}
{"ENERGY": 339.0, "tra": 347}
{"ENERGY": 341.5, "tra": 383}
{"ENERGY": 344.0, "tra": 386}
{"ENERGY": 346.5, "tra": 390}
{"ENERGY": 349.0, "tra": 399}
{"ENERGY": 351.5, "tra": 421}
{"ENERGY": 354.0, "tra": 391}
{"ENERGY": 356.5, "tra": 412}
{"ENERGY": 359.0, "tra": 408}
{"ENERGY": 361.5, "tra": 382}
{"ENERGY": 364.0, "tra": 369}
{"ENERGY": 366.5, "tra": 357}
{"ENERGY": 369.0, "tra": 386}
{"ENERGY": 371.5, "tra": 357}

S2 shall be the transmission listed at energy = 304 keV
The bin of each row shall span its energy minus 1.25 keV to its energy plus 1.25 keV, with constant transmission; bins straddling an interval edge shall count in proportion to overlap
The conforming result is 347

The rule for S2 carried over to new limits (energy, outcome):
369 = 386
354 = 391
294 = 255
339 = 347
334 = 312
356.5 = 412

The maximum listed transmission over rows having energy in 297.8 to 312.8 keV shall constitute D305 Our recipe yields 347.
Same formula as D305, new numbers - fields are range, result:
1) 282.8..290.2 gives 270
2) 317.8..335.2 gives 312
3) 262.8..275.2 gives 274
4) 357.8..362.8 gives 408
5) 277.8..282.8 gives 299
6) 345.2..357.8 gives 421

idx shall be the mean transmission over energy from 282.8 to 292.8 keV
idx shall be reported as 253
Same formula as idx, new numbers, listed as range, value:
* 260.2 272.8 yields 271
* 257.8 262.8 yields 272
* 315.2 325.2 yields 243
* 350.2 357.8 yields 408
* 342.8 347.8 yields 388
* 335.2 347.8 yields 366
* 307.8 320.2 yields 271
